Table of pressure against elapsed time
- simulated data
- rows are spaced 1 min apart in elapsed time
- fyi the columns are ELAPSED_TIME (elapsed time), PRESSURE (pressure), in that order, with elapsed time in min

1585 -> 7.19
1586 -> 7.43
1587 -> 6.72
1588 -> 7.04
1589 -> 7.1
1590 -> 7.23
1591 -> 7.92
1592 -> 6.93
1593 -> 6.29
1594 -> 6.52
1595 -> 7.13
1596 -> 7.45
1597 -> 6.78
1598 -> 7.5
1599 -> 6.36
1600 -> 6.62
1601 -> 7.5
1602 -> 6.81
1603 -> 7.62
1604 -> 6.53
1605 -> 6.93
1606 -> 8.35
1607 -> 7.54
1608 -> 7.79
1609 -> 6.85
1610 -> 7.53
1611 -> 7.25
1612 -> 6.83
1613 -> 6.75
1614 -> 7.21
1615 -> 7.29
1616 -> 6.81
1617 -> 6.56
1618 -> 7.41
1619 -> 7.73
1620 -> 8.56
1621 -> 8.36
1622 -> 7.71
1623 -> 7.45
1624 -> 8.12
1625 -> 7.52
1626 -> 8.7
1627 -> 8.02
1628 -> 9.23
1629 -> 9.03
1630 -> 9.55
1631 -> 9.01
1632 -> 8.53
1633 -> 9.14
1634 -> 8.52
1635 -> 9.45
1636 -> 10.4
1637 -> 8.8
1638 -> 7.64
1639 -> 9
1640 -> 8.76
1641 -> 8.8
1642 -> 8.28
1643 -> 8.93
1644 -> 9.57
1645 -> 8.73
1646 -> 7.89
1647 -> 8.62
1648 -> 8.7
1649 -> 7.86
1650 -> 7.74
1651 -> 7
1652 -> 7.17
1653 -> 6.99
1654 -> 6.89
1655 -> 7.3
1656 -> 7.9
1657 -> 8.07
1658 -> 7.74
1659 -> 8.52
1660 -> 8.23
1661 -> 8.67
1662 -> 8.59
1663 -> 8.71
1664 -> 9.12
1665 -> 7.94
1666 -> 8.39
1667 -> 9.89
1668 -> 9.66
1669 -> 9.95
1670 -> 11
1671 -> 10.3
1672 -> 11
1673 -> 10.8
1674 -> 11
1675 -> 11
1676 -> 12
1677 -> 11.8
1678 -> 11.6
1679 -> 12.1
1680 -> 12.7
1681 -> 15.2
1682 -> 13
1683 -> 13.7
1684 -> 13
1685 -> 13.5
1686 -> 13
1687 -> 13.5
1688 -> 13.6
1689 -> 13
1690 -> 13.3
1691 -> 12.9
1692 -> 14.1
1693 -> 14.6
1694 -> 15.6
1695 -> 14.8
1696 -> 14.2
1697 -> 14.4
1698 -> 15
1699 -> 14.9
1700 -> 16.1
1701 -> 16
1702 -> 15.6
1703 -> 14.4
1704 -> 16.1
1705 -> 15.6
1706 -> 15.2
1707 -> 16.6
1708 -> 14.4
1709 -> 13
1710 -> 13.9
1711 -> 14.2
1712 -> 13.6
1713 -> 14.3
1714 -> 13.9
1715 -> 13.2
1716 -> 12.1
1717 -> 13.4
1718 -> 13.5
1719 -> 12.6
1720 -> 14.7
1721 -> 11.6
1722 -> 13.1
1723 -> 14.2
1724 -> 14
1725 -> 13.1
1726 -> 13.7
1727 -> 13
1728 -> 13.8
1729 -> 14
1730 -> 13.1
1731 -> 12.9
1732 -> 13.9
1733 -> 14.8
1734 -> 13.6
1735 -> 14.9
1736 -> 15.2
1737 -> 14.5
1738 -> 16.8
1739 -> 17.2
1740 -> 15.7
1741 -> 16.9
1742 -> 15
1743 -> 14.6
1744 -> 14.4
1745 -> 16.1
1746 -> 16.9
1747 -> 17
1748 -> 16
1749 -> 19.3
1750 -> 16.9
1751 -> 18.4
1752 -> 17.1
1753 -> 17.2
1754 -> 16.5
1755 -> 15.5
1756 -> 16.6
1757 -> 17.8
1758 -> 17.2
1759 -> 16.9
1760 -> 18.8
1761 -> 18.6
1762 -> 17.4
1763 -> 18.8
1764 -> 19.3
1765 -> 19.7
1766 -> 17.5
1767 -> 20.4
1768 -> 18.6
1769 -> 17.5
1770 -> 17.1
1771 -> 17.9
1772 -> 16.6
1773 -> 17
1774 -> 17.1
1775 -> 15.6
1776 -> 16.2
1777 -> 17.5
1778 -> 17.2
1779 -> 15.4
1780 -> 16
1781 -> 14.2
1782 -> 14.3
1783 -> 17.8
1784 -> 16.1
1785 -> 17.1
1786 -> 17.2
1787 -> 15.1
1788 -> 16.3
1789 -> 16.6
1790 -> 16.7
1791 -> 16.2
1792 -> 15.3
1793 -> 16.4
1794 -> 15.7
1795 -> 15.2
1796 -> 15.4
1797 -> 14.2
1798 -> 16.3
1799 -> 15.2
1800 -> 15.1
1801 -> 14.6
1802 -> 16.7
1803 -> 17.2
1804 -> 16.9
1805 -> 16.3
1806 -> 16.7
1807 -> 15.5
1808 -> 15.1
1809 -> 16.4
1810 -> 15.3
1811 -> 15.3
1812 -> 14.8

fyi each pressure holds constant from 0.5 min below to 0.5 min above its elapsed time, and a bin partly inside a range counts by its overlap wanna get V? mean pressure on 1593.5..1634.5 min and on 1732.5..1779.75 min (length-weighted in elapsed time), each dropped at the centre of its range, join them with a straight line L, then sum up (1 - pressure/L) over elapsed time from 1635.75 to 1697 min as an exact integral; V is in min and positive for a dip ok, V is 4.1 min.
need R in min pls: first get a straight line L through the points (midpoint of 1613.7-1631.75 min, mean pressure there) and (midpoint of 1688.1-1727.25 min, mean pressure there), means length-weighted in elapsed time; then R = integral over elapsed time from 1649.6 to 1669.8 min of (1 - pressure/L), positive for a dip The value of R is 4.6 min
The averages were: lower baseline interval 8.03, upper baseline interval 14.2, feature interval 8.27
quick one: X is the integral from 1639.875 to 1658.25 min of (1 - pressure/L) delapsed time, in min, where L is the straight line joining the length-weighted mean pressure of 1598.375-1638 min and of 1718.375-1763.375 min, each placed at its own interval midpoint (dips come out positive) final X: 3.2 min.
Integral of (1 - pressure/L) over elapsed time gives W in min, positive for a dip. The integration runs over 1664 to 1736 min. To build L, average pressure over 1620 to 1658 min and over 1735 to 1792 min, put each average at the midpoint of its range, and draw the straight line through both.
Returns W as -4.6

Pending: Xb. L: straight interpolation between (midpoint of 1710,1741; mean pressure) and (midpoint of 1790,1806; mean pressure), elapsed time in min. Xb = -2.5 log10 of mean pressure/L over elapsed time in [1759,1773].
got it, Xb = -0.21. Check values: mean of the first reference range 14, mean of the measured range 18.2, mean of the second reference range 15.8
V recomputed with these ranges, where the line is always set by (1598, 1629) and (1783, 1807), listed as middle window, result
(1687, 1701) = -3.8 min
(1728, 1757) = -4.6 min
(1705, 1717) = -2.0 min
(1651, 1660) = 1.8 min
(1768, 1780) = -1.4 min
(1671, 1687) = -2.6 min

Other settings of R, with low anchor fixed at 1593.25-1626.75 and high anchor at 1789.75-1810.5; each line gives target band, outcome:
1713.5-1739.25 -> -2.69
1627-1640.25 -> -0.93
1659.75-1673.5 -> 0.56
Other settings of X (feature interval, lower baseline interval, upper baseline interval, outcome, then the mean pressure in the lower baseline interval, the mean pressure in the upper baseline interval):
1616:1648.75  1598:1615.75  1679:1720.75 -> 2.0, 7.17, 14.1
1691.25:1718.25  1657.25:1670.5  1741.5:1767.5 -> -4.0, 8.94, 17.3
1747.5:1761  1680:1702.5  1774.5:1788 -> -1.5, 14.2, 16.1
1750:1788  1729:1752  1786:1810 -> -3.4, 15.6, 15.9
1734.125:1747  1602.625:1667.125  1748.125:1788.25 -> -0.3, 8.09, 17.2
